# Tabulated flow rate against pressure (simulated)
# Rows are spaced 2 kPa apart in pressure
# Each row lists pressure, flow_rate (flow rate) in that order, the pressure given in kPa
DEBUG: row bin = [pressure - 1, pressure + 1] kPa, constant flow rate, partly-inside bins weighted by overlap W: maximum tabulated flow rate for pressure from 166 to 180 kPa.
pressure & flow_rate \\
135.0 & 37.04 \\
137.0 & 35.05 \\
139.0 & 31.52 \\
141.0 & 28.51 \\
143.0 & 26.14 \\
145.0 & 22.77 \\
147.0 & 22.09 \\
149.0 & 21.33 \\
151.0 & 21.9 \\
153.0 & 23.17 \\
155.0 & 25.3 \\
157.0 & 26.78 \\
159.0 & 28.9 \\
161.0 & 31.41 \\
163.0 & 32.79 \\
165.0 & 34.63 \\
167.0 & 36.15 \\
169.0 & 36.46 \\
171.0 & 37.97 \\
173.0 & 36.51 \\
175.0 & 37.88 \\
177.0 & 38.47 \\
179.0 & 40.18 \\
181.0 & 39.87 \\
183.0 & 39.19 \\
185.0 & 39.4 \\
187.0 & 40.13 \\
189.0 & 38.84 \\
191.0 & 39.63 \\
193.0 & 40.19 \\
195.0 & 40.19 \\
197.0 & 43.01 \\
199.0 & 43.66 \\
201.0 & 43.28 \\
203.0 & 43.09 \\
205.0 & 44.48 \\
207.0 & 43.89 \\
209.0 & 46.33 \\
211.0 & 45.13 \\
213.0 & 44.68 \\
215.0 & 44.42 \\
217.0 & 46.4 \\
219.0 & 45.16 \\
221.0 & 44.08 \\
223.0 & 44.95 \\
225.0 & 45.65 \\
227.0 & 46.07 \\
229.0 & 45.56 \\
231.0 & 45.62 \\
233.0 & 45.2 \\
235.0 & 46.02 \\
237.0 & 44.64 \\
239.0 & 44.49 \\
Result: 40.18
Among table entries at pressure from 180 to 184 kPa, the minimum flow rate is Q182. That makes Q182 39.19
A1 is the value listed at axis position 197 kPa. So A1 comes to 43.01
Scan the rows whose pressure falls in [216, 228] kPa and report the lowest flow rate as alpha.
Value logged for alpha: 44.08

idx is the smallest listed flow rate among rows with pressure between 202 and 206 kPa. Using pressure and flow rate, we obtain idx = 43.09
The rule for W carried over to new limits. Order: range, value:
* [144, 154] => 23.17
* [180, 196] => 40.19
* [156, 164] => 32.79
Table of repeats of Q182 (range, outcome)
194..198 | 40.19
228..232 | 45.56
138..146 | 22.77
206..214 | 43.89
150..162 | 21.9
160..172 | 31.41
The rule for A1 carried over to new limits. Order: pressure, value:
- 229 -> 45.56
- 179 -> 40.18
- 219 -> 45.16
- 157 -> 26.78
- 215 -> 44.42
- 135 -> 37.04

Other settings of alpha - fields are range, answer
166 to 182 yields 36.15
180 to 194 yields 38.84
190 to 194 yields 39.63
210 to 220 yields 44.42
